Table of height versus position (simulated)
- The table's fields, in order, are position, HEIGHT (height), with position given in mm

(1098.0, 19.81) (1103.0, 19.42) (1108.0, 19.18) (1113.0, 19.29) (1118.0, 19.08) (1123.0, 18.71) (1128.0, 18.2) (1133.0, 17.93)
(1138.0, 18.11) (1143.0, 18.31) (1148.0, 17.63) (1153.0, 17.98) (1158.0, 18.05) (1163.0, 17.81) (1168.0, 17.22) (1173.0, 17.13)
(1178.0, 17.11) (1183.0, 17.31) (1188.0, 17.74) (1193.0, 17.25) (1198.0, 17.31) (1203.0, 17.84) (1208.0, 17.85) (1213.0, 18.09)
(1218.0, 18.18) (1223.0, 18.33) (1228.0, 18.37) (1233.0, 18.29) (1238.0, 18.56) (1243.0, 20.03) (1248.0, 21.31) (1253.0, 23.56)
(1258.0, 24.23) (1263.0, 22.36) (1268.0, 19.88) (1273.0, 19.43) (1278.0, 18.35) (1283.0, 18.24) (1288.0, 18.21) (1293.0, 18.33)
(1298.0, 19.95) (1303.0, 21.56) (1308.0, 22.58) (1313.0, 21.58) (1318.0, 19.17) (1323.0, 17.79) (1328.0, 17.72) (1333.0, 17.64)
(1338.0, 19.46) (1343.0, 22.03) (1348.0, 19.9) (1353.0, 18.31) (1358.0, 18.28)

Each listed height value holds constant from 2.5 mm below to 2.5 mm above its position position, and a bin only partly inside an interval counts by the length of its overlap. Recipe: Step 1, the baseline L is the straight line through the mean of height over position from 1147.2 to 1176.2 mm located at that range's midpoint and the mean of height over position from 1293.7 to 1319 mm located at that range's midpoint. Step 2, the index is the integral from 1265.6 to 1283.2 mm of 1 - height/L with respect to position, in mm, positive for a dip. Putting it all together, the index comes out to 1.0 mm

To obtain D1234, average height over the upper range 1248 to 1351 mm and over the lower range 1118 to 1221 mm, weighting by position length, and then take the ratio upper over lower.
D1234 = 1.1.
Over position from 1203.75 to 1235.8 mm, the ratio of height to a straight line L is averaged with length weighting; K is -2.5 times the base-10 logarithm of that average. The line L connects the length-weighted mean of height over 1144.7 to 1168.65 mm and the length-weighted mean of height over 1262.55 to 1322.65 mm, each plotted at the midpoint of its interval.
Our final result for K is 0.03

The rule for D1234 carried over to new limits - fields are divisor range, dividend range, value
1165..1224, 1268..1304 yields 1.09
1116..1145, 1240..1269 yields 1.19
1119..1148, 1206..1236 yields 1.00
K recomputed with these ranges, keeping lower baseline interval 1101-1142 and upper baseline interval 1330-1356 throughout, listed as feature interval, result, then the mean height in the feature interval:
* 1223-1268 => -0.08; 20.6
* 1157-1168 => 0.06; 17.8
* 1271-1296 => 0.04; 18.5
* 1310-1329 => 0.00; 19.3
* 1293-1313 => -0.09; 21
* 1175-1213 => 0.08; 17.5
